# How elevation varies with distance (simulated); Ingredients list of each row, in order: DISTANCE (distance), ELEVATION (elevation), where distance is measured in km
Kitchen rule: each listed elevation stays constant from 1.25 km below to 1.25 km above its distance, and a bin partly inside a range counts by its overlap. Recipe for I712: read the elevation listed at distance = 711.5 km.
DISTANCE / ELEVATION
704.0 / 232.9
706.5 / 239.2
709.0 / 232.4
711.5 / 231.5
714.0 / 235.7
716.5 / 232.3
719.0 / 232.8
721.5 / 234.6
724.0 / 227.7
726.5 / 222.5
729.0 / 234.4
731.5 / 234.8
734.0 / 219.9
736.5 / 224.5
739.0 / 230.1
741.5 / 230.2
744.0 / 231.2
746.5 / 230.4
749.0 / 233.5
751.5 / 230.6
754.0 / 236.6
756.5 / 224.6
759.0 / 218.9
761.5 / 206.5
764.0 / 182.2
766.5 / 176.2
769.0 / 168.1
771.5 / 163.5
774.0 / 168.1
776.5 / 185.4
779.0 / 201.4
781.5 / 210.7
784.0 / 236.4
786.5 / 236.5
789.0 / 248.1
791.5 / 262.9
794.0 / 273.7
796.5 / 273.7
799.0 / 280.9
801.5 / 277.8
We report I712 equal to 231.5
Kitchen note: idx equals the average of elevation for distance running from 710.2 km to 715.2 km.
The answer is 234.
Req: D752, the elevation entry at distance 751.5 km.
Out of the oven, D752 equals 230.6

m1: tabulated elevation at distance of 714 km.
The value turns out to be 235.7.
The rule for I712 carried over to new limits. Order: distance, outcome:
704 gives 232.9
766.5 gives 176.2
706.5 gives 239.2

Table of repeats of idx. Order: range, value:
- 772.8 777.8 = 177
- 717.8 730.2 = 230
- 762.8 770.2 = 176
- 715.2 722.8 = 233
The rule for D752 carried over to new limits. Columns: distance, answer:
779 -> 201.4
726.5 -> 222.5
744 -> 231.2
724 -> 227.7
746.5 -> 230.4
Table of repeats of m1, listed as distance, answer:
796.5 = 273.7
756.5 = 224.6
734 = 219.9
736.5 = 224.5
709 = 232.4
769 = 168.1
